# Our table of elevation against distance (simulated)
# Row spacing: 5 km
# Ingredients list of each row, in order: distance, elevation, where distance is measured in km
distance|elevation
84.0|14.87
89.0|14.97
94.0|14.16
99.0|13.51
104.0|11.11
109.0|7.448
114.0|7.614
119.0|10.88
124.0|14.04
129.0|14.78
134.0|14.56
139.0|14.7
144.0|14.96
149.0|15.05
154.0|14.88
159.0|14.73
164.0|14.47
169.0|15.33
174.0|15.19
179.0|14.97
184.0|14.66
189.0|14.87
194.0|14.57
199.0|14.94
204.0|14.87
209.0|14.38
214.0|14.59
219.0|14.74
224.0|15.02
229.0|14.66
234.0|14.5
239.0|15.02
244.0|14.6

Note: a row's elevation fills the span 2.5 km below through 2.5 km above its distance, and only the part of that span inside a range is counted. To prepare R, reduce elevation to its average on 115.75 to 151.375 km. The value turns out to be 14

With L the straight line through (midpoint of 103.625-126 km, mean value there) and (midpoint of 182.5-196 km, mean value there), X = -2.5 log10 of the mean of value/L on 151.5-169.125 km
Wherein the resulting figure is -0.15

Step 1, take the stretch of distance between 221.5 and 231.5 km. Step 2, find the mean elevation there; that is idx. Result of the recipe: 14.8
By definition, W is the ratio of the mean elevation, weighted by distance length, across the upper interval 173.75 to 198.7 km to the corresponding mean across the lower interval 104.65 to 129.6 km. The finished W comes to 1.39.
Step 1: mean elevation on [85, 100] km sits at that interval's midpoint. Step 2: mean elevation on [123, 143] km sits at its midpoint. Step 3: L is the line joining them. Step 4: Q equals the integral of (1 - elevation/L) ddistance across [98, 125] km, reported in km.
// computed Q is 7.5 km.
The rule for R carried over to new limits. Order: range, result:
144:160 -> 14.9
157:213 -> 14.8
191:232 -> 14.7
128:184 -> 14.9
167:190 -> 15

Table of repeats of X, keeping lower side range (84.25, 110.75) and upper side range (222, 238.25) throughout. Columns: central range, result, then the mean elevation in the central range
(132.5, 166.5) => -0.10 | 14.8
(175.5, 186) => -0.07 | 14.9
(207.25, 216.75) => 0.00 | 14.5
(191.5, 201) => -0.04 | 14.7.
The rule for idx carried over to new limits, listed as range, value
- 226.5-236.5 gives 14.6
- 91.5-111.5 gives 11.6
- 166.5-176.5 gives 15.3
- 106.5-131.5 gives 11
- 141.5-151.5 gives 15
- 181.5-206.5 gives 14.8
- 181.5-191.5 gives 14.8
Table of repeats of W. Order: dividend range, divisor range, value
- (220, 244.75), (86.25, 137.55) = 1.19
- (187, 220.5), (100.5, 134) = 1.30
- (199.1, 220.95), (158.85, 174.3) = 0.98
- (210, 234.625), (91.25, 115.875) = 1.35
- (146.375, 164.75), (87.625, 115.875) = 1.30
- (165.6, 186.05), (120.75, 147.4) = 1.03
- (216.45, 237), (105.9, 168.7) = 1.11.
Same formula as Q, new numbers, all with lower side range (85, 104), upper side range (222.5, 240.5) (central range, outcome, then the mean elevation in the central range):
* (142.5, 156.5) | -0.7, 15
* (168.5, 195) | -0.9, 14.9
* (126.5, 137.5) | -0.4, 14.7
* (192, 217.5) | -0.1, 14.7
